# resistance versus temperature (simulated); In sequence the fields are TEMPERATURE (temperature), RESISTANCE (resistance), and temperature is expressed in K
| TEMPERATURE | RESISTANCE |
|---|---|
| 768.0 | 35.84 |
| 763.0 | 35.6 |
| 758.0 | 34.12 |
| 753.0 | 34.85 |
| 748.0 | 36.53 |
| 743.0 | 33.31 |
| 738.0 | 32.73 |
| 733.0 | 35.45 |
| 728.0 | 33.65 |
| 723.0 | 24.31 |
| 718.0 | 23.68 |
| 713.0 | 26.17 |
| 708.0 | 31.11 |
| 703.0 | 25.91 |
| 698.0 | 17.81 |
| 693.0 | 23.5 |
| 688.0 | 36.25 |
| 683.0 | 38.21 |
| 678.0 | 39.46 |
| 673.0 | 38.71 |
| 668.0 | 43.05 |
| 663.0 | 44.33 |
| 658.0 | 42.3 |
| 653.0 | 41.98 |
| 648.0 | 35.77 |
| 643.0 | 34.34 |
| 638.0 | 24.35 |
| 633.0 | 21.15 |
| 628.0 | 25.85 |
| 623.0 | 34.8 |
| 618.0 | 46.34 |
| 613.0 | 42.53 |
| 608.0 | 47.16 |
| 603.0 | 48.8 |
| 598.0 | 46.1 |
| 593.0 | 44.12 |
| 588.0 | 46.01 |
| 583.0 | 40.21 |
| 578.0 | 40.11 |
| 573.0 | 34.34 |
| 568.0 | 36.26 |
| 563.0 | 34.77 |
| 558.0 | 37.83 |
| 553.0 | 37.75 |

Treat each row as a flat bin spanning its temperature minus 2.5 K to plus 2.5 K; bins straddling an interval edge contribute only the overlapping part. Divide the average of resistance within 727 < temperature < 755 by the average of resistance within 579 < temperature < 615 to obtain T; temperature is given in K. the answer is 0.77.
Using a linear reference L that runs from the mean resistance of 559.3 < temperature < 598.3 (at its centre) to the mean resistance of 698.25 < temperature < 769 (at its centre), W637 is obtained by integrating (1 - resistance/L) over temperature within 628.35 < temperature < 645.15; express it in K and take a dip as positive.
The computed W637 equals 4.7 K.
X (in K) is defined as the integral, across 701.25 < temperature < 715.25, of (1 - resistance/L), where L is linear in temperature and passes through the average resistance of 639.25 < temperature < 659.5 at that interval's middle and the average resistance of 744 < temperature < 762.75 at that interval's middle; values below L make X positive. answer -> 3.2 K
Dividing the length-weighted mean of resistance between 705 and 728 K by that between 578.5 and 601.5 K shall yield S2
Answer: 0.62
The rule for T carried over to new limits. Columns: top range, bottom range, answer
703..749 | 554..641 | 0.79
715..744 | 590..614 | 0.66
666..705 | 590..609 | 0.71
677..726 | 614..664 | 0.81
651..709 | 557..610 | 0.85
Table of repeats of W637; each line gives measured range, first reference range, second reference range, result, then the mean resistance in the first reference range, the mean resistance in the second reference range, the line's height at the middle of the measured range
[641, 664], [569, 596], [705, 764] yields -1.9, 40.8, 31.6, 36.6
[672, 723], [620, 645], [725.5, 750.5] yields 3.7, 28.3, 34.3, 32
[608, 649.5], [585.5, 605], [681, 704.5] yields 6.5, 46.2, 28.2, 40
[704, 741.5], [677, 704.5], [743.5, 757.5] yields 3.6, 29.8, 35.1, 32.7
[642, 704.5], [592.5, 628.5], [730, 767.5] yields 5.6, 42.7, 34.7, 39.1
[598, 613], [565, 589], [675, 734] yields -4.1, 38.9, 29.6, 36.8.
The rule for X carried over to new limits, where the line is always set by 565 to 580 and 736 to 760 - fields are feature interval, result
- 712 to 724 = 3.5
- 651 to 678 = -4.8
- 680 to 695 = 0.8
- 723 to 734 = 0.8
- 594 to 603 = -2.5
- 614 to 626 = -1.4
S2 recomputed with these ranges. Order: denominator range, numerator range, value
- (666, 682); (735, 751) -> 0.85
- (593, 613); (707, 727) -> 0.57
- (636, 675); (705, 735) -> 0.76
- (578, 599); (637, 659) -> 0.83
